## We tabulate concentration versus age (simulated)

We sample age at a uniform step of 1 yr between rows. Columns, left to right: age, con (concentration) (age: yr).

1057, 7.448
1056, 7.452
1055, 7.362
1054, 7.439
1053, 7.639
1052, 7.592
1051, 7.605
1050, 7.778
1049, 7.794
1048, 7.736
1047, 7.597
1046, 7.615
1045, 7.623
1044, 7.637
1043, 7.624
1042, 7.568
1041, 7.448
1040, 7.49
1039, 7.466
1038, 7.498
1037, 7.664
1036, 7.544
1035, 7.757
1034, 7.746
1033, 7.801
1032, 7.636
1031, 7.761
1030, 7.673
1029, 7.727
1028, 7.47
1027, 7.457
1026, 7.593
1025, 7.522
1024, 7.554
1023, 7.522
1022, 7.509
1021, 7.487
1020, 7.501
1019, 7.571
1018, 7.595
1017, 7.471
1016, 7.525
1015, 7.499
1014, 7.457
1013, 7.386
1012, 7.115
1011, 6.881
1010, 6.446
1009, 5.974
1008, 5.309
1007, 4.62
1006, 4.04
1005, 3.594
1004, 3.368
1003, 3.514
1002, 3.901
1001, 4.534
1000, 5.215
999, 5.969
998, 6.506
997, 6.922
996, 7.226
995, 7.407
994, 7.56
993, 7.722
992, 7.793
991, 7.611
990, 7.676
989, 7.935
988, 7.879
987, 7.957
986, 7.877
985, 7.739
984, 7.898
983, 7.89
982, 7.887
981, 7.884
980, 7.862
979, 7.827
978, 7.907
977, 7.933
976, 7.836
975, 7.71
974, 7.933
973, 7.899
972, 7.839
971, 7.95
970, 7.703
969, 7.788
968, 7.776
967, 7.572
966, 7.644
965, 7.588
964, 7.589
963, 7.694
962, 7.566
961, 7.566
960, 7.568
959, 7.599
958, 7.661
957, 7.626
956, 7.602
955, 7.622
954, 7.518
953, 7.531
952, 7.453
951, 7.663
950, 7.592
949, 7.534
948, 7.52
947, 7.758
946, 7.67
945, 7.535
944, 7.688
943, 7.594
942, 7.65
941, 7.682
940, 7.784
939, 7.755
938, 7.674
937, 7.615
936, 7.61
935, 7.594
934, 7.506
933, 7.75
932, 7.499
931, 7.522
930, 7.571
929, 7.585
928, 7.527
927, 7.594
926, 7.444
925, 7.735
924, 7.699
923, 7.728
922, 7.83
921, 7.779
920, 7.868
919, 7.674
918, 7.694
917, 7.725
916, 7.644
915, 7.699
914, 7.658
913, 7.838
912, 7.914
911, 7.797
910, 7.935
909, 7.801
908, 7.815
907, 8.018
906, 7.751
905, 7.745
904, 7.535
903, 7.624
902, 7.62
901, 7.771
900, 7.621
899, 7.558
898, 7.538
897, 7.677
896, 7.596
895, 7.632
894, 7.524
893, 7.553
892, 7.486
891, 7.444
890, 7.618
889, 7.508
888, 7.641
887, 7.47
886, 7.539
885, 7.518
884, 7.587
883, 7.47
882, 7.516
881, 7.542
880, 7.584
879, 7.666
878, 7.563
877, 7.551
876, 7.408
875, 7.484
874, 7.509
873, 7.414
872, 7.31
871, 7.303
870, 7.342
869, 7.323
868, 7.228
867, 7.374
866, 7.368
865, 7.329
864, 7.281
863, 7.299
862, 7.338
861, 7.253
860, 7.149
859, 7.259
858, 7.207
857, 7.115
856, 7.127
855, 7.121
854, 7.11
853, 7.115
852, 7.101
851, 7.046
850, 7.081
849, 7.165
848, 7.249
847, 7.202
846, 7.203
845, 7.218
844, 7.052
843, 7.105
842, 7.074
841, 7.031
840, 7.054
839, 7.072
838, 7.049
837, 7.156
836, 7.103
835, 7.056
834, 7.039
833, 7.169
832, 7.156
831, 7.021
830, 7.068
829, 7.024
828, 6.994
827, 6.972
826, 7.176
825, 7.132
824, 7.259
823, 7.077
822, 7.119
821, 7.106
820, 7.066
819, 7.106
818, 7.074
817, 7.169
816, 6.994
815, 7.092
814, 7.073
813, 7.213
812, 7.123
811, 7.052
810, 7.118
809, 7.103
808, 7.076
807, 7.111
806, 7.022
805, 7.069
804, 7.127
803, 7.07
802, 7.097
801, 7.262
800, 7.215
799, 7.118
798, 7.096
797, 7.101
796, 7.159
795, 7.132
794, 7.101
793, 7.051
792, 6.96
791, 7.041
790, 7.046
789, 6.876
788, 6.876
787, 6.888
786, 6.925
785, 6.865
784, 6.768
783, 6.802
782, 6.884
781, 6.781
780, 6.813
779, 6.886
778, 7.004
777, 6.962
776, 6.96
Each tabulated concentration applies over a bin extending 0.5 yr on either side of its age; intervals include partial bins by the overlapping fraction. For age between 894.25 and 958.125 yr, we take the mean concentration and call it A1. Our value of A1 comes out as 7.66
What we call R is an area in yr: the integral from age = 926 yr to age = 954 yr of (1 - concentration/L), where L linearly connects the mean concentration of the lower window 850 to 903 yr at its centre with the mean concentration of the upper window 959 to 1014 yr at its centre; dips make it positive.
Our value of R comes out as -1.7 yr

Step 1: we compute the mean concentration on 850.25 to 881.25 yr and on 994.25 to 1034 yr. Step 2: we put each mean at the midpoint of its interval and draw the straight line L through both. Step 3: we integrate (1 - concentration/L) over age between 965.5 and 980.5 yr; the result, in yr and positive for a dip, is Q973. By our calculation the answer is -2.2 yr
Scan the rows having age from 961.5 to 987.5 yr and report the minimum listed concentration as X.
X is 7.566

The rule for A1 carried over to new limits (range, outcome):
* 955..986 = 7.75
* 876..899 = 7.55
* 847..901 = 7.39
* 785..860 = 7.09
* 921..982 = 7.67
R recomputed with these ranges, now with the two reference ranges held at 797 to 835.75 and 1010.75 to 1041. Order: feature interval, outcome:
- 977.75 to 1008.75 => 3.6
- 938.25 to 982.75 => -1.8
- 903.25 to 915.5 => -0.8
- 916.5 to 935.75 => -0.8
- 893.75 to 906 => -0.6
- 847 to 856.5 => 0.1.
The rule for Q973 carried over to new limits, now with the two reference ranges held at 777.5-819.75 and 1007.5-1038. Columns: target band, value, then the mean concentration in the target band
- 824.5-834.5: 0.0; 7.08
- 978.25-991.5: -1.0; 7.84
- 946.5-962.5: -0.7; 7.59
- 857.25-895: -1.5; 7.43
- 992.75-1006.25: 3.3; 5.52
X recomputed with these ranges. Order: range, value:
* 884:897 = 7.444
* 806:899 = 6.972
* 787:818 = 6.876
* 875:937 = 7.408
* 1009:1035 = 5.974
